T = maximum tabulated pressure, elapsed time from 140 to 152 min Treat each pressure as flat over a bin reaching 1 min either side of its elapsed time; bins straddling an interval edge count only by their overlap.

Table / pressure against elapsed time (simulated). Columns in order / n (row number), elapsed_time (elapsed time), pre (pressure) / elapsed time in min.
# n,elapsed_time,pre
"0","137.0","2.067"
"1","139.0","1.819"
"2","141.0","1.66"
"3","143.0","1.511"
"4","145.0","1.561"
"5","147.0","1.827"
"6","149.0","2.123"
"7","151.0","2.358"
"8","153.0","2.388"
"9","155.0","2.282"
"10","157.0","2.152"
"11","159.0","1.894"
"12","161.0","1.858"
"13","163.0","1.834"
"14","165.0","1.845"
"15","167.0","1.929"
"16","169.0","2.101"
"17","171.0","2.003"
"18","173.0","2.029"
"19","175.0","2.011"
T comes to 2.358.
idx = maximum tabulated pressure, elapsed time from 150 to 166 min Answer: 2.388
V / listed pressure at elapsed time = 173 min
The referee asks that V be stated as 2.029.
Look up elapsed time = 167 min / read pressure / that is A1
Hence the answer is 1.929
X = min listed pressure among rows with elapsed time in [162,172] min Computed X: 1.834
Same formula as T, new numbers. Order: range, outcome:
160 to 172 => 2.101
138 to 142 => 1.819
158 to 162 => 1.894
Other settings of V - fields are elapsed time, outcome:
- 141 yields 1.66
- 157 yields 2.152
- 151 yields 2.358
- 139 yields 1.819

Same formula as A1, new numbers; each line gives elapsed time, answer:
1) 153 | 2.388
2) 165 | 1.845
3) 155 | 2.282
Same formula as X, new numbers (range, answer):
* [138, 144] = 1.511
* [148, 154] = 2.123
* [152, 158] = 2.152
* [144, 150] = 1.561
